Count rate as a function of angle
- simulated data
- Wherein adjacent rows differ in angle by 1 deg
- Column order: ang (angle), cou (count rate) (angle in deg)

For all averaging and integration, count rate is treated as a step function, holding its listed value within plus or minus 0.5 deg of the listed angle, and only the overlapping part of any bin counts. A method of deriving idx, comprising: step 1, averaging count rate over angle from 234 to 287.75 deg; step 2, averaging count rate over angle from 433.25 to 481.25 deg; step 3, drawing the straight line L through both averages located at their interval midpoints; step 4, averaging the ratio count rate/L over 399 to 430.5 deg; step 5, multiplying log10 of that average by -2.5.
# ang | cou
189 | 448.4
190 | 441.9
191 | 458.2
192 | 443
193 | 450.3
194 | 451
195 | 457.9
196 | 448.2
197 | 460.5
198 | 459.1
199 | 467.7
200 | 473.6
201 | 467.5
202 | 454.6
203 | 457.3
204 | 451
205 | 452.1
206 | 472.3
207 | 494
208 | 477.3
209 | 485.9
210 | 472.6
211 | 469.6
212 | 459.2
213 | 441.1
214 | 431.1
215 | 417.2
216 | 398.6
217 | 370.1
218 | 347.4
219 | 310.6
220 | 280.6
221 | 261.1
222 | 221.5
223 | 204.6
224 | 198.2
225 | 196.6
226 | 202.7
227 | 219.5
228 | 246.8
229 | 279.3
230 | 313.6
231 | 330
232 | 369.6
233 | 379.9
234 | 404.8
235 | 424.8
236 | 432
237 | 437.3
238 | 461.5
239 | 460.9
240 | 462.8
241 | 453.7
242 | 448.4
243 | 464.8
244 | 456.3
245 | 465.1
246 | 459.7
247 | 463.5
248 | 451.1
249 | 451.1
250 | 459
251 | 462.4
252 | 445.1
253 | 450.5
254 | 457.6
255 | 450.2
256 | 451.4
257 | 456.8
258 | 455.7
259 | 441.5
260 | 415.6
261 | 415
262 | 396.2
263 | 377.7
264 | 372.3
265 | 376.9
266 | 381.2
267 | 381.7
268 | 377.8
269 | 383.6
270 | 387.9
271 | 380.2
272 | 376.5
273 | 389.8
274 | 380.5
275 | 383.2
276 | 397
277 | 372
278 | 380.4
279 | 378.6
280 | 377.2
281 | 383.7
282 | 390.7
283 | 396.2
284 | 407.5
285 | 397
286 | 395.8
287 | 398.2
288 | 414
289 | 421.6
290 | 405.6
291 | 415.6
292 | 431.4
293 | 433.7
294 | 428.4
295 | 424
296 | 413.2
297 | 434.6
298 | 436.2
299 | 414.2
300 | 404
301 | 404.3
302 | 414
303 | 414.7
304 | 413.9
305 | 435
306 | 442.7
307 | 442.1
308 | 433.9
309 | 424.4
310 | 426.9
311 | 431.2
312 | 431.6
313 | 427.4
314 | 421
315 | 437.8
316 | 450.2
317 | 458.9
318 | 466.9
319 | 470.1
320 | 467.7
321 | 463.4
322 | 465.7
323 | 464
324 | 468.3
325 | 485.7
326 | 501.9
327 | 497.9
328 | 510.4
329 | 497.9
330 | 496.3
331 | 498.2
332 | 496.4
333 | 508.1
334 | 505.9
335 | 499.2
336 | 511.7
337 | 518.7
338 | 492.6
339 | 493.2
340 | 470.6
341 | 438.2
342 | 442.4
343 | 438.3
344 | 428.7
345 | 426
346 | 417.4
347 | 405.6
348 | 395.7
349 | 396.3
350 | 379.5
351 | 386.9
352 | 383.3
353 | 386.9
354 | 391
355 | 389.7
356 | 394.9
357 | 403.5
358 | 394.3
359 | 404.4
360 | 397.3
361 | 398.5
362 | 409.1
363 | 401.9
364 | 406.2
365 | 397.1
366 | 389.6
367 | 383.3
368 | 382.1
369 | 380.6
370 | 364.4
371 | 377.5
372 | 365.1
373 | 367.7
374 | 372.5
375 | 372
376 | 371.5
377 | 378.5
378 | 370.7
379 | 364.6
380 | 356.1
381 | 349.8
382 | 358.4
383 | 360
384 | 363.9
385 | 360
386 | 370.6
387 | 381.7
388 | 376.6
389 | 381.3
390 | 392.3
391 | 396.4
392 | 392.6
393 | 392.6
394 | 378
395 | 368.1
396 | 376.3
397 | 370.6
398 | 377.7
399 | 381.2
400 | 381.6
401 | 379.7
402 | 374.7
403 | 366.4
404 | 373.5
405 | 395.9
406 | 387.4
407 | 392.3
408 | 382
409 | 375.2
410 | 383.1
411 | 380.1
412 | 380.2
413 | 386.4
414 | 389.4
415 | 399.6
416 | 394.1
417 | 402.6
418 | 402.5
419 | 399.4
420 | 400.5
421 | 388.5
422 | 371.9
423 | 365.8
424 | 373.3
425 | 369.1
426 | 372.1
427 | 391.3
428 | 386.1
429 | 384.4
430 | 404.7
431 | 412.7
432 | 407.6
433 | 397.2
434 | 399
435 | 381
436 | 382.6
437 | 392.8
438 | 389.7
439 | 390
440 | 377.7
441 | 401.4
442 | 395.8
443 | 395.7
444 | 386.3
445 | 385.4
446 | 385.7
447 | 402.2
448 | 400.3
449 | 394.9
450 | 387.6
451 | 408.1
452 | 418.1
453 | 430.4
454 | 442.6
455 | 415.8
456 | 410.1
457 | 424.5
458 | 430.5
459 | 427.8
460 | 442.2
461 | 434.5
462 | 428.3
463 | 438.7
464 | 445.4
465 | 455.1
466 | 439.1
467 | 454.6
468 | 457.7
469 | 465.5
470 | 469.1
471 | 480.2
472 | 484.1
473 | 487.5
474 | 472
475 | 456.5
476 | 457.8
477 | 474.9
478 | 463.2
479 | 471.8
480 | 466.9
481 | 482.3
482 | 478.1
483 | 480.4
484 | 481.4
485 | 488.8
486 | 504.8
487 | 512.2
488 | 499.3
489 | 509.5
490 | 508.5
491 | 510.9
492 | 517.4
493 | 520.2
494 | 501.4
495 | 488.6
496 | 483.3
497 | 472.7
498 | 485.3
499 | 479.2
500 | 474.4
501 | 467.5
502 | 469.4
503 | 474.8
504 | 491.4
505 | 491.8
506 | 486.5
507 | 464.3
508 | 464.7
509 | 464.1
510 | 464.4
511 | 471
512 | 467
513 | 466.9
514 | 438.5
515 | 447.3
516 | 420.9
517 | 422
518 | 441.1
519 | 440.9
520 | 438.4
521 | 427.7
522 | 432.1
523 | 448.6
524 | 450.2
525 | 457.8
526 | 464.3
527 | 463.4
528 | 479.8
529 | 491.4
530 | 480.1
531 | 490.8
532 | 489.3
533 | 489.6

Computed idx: 0.11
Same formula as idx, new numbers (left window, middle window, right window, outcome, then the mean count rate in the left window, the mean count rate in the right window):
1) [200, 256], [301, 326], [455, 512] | -0.05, 400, 471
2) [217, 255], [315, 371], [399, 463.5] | -0.14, 375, 396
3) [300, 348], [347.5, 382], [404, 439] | 0.12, 457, 389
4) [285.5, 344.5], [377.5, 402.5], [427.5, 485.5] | 0.17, 450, 429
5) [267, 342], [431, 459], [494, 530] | 0.13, 435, 463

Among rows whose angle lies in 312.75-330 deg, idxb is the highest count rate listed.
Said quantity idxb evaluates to 510.4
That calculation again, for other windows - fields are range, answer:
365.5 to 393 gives 396.4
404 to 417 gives 402.6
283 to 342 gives 518.7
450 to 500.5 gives 520.2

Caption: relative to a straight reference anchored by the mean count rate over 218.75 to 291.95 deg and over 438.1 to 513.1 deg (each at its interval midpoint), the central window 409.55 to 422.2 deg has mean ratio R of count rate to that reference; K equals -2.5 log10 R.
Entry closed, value 0.12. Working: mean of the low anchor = 388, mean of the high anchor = 455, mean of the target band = 391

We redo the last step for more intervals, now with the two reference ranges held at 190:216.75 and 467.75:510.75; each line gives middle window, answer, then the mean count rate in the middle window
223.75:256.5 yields 0.153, 399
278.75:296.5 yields 0.142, 407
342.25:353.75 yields 0.160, 405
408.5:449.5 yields 0.218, 390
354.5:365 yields 0.176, 400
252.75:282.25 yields 0.154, 400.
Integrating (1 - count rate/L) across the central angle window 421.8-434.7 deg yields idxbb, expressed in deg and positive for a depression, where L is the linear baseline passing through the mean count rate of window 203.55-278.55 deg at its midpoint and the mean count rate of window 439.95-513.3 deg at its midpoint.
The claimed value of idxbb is 1.7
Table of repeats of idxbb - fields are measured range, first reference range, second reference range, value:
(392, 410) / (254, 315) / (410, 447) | 0.6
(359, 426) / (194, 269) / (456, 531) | 9.5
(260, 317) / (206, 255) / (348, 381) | -2.7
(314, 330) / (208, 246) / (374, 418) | -4.1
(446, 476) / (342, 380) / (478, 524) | 0.8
